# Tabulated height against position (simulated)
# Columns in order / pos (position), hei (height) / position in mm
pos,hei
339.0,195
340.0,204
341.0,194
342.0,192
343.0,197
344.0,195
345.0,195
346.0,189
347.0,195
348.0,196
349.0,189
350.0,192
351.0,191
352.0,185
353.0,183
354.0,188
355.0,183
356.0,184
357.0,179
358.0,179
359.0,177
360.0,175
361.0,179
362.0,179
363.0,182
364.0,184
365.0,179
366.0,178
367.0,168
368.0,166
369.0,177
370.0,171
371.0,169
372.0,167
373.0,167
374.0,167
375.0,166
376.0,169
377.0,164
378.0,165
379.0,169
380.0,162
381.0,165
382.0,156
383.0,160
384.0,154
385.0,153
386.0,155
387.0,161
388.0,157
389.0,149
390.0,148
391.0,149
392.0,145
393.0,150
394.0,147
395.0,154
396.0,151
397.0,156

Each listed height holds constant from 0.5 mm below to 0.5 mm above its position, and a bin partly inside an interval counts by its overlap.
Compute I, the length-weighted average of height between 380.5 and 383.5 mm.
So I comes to 160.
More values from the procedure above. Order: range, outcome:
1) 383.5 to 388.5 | 156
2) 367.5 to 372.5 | 170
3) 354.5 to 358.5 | 181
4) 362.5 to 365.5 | 182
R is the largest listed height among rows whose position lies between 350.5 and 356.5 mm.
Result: 191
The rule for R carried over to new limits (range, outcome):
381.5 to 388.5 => 161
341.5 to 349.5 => 197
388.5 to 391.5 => 149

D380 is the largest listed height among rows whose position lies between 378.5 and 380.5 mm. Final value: 169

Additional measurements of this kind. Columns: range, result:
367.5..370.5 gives 177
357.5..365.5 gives 184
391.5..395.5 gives 154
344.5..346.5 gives 195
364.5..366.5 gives 179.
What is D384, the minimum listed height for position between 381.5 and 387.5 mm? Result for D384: 153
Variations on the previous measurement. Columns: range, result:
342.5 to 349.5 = 189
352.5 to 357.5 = 179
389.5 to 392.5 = 145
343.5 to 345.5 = 195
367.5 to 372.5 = 166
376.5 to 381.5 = 162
